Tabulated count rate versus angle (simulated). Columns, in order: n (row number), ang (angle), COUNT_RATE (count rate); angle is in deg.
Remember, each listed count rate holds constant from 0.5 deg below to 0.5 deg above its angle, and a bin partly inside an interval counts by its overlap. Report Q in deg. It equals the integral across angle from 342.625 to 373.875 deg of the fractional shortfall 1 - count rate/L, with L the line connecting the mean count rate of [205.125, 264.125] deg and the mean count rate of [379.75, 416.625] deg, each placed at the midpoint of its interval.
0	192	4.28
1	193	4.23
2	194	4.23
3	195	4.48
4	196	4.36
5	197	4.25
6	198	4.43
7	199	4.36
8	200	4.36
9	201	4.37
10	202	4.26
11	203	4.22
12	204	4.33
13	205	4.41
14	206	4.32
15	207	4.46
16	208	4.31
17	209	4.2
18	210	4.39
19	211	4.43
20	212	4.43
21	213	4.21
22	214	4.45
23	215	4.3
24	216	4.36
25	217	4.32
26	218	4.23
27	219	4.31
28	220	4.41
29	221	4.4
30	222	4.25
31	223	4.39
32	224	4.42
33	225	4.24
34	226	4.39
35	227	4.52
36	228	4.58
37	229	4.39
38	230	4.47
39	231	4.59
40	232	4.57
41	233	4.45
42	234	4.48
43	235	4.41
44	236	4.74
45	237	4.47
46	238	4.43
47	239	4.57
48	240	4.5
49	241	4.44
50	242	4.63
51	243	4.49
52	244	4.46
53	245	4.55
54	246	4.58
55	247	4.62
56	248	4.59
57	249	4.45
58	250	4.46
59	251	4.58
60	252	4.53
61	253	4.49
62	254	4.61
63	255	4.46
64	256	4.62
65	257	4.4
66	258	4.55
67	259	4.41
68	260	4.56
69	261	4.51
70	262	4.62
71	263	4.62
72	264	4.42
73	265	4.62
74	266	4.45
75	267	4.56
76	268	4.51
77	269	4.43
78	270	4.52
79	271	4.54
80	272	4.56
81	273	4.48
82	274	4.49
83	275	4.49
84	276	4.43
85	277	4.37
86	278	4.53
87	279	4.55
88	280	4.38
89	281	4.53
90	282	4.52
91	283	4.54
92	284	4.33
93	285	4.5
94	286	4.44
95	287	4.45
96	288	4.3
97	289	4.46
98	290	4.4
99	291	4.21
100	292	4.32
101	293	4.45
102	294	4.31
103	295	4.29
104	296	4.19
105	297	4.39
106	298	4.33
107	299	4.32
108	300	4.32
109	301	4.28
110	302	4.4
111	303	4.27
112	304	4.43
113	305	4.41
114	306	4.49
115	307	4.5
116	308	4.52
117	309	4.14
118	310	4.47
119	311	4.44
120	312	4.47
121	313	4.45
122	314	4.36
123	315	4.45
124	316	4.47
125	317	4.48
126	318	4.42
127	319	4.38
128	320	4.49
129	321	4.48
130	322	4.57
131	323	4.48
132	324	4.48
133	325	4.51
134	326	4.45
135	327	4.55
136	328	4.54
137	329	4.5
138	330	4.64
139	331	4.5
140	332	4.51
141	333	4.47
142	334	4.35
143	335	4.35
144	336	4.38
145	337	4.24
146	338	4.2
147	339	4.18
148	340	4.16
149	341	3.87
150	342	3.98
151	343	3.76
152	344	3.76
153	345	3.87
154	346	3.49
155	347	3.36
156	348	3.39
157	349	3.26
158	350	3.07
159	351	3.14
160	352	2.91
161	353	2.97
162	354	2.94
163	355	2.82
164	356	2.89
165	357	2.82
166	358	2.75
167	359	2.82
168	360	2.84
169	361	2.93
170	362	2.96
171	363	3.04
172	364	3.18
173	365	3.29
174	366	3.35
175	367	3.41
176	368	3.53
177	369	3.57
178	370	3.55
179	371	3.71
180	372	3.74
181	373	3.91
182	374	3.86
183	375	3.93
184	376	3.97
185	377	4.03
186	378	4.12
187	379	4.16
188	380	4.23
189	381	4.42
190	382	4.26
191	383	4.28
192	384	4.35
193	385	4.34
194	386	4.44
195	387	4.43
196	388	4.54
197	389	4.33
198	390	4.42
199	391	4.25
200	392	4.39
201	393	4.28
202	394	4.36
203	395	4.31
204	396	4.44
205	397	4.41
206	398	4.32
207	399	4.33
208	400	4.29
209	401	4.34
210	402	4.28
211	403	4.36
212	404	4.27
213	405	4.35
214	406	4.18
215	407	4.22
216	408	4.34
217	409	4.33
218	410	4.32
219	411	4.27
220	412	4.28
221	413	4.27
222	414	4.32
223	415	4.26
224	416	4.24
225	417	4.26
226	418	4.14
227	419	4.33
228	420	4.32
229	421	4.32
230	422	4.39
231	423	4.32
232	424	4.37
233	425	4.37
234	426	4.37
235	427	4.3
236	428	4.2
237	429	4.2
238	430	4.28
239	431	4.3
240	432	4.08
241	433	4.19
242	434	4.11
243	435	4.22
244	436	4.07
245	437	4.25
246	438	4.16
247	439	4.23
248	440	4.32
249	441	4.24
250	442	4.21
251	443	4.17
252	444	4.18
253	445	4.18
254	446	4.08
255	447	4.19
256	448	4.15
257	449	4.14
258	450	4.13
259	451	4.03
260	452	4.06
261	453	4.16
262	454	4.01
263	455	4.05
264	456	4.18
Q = 7.8 deg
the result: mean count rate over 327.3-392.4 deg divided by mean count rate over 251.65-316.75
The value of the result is 0.85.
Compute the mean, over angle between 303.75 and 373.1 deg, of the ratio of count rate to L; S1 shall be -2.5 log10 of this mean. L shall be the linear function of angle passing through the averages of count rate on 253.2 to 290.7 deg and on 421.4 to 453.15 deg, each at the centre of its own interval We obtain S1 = 0.128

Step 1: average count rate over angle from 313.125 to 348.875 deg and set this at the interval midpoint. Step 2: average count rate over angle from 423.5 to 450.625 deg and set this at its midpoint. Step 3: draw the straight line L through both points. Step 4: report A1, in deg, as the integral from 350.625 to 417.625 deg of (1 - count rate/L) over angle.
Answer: 5.2 deg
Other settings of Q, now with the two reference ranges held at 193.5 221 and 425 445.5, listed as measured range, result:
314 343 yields -0.7 deg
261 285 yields -1.1 deg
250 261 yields -0.5 deg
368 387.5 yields 0.9 deg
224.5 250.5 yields -1.1 deg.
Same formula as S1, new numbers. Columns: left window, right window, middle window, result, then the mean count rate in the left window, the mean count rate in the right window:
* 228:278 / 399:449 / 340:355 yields 0.27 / 4.51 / 4.25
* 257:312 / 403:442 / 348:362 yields 0.42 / 4.44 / 4.26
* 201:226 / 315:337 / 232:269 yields -0.03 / 4.34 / 4.47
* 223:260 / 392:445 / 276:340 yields 0.00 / 4.5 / 4.27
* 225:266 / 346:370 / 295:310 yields -0.15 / 4.52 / 3.12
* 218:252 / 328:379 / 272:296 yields -0.07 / 4.48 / 3.64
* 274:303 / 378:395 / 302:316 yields -0.01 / 4.39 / 4.33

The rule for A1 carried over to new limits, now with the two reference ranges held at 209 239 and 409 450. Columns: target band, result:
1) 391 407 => -0.21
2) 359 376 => 3.44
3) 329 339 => -0.18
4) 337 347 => 0.94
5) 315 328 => -0.45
